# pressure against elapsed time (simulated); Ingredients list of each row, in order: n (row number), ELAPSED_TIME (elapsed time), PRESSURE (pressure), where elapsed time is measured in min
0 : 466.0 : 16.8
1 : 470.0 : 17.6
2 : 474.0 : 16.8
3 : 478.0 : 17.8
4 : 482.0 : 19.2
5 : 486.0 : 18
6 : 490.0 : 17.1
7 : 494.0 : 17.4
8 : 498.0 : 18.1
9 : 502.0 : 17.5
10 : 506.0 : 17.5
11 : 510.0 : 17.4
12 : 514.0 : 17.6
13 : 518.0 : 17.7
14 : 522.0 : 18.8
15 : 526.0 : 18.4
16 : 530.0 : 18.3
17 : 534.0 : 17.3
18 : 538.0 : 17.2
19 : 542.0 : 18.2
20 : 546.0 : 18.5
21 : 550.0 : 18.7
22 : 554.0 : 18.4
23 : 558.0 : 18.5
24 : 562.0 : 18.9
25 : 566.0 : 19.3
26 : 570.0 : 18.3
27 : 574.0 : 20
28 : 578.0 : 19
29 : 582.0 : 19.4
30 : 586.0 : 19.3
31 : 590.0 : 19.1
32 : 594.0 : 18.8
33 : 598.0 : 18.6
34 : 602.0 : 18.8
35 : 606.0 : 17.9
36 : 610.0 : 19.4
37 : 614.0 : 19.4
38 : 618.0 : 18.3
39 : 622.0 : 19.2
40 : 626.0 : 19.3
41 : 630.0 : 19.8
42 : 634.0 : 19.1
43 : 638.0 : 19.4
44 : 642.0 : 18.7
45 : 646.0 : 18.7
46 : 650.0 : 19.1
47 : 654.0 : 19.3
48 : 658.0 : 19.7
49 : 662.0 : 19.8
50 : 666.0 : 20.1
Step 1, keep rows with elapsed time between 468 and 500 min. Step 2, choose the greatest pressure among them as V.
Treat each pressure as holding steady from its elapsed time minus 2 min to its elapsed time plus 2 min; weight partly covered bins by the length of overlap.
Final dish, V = 19.2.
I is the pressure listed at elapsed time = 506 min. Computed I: 17.5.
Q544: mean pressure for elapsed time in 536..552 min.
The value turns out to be 18.1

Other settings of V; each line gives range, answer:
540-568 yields 19.3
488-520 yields 18.1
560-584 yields 20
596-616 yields 19.4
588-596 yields 19.1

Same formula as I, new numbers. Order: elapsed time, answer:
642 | 18.7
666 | 20.1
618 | 18.3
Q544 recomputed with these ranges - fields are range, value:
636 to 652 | 19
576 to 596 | 19.1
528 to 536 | 17.8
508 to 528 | 18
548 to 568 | 18.8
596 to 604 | 18.7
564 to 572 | 18.8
